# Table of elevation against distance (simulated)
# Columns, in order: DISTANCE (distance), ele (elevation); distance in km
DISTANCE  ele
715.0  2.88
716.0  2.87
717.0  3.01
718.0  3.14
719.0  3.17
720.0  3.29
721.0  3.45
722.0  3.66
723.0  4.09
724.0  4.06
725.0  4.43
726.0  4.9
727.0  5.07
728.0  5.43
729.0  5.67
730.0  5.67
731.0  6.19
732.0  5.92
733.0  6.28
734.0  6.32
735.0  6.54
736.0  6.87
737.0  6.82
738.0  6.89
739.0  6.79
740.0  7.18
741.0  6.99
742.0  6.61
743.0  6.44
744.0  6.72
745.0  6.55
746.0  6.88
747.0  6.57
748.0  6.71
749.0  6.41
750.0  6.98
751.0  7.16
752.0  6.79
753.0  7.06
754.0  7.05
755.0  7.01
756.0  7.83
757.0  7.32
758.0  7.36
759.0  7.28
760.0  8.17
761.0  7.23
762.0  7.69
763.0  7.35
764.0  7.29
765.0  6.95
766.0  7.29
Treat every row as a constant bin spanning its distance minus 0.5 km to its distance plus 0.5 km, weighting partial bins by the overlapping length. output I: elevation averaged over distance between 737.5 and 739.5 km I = 6.84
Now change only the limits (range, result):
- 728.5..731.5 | 5.84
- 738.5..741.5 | 6.99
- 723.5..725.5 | 4.24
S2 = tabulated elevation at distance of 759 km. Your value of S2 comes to 7.28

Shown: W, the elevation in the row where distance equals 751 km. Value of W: 7.16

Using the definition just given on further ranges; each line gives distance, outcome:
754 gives 7.05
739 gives 6.79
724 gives 4.06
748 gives 6.71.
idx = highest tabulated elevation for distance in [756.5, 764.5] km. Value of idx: 8.17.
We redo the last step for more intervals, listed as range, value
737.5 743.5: 7.18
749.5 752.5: 7.16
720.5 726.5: 4.9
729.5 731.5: 6.19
